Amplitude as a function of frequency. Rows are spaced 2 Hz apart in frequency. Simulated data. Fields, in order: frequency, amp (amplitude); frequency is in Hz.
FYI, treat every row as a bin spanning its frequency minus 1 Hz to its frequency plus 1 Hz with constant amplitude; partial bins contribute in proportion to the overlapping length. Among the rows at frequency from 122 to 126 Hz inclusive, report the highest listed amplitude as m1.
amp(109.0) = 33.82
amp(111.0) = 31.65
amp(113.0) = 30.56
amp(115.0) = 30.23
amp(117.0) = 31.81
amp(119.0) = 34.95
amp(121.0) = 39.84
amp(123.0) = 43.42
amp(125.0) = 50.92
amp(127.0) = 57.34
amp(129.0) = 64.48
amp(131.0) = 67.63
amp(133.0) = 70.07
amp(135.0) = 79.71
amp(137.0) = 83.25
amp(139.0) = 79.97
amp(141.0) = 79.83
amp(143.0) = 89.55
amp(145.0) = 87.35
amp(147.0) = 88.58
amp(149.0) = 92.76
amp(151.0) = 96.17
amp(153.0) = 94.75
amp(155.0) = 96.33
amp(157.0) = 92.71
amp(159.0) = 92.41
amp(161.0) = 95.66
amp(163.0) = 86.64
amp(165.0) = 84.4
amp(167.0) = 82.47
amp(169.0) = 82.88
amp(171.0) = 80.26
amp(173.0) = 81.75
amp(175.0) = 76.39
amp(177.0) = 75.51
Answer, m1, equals 50.92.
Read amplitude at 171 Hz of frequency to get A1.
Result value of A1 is 80.26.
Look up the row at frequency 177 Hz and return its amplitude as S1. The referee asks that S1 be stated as 75.51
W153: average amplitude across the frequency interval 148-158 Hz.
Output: 94.5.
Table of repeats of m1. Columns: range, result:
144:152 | 96.17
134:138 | 83.25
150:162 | 96.33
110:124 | 43.42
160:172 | 95.66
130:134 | 70.07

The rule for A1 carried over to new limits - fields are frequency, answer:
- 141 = 79.83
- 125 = 50.92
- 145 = 87.35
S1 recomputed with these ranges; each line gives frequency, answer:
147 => 88.58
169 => 82.88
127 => 57.34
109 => 33.82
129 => 64.48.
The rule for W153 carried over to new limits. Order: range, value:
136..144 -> 83.2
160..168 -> 87.3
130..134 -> 68.8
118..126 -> 42.3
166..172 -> 81.9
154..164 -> 92.8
